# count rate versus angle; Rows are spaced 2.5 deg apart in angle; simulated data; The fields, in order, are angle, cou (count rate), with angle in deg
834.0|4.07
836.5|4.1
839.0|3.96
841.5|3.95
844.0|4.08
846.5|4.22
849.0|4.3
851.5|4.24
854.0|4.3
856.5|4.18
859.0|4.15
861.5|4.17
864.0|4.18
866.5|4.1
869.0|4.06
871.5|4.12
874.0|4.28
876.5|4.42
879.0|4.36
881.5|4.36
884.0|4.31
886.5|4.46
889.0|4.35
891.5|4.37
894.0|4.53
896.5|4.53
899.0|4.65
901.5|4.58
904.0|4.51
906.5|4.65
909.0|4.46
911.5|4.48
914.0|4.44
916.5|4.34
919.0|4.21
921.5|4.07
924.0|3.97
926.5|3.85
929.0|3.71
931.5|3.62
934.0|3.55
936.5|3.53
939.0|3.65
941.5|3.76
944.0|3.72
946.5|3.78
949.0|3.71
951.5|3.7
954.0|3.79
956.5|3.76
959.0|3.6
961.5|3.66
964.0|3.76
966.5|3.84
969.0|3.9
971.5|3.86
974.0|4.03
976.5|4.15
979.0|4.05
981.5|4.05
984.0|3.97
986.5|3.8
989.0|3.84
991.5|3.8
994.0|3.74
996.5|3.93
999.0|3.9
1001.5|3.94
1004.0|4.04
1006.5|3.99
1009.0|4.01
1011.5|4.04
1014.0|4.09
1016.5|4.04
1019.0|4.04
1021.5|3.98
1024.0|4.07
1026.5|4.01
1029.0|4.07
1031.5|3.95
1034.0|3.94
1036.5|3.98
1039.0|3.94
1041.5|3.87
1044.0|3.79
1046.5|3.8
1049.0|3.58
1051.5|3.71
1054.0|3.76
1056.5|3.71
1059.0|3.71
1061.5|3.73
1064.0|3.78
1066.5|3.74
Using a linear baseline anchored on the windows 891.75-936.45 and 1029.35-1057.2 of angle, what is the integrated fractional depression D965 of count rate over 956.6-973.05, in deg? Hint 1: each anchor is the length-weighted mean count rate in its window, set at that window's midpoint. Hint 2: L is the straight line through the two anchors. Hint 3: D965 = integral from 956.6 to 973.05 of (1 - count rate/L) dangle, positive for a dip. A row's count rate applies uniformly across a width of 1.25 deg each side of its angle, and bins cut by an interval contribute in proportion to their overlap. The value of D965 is 1.2 deg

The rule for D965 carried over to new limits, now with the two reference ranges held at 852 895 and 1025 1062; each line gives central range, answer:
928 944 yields 1.84 deg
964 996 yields 0.71 deg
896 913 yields -1.44 deg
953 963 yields 0.88 deg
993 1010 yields 0.04 deg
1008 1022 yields -0.44 deg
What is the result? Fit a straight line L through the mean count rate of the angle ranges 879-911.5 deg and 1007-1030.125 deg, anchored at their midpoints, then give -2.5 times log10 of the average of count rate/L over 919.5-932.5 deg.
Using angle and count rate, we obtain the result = 0.131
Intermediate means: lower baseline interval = 4.48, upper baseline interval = 4.04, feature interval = 3.87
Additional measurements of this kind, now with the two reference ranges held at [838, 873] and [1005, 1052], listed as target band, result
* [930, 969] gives 0.09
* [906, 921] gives -0.08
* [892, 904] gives -0.11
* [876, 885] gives -0.06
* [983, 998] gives 0.04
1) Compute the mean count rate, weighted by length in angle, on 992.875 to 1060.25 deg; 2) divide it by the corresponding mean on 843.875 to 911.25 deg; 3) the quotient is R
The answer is 0.9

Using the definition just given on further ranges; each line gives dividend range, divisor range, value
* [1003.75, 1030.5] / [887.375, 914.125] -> 0.90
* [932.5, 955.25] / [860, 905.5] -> 0.85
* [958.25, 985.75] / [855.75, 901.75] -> 0.90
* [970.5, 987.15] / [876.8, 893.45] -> 0.91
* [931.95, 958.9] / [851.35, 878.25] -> 0.88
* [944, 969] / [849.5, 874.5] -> 0.90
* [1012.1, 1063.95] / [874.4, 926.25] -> 0.89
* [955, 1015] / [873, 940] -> 0.92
